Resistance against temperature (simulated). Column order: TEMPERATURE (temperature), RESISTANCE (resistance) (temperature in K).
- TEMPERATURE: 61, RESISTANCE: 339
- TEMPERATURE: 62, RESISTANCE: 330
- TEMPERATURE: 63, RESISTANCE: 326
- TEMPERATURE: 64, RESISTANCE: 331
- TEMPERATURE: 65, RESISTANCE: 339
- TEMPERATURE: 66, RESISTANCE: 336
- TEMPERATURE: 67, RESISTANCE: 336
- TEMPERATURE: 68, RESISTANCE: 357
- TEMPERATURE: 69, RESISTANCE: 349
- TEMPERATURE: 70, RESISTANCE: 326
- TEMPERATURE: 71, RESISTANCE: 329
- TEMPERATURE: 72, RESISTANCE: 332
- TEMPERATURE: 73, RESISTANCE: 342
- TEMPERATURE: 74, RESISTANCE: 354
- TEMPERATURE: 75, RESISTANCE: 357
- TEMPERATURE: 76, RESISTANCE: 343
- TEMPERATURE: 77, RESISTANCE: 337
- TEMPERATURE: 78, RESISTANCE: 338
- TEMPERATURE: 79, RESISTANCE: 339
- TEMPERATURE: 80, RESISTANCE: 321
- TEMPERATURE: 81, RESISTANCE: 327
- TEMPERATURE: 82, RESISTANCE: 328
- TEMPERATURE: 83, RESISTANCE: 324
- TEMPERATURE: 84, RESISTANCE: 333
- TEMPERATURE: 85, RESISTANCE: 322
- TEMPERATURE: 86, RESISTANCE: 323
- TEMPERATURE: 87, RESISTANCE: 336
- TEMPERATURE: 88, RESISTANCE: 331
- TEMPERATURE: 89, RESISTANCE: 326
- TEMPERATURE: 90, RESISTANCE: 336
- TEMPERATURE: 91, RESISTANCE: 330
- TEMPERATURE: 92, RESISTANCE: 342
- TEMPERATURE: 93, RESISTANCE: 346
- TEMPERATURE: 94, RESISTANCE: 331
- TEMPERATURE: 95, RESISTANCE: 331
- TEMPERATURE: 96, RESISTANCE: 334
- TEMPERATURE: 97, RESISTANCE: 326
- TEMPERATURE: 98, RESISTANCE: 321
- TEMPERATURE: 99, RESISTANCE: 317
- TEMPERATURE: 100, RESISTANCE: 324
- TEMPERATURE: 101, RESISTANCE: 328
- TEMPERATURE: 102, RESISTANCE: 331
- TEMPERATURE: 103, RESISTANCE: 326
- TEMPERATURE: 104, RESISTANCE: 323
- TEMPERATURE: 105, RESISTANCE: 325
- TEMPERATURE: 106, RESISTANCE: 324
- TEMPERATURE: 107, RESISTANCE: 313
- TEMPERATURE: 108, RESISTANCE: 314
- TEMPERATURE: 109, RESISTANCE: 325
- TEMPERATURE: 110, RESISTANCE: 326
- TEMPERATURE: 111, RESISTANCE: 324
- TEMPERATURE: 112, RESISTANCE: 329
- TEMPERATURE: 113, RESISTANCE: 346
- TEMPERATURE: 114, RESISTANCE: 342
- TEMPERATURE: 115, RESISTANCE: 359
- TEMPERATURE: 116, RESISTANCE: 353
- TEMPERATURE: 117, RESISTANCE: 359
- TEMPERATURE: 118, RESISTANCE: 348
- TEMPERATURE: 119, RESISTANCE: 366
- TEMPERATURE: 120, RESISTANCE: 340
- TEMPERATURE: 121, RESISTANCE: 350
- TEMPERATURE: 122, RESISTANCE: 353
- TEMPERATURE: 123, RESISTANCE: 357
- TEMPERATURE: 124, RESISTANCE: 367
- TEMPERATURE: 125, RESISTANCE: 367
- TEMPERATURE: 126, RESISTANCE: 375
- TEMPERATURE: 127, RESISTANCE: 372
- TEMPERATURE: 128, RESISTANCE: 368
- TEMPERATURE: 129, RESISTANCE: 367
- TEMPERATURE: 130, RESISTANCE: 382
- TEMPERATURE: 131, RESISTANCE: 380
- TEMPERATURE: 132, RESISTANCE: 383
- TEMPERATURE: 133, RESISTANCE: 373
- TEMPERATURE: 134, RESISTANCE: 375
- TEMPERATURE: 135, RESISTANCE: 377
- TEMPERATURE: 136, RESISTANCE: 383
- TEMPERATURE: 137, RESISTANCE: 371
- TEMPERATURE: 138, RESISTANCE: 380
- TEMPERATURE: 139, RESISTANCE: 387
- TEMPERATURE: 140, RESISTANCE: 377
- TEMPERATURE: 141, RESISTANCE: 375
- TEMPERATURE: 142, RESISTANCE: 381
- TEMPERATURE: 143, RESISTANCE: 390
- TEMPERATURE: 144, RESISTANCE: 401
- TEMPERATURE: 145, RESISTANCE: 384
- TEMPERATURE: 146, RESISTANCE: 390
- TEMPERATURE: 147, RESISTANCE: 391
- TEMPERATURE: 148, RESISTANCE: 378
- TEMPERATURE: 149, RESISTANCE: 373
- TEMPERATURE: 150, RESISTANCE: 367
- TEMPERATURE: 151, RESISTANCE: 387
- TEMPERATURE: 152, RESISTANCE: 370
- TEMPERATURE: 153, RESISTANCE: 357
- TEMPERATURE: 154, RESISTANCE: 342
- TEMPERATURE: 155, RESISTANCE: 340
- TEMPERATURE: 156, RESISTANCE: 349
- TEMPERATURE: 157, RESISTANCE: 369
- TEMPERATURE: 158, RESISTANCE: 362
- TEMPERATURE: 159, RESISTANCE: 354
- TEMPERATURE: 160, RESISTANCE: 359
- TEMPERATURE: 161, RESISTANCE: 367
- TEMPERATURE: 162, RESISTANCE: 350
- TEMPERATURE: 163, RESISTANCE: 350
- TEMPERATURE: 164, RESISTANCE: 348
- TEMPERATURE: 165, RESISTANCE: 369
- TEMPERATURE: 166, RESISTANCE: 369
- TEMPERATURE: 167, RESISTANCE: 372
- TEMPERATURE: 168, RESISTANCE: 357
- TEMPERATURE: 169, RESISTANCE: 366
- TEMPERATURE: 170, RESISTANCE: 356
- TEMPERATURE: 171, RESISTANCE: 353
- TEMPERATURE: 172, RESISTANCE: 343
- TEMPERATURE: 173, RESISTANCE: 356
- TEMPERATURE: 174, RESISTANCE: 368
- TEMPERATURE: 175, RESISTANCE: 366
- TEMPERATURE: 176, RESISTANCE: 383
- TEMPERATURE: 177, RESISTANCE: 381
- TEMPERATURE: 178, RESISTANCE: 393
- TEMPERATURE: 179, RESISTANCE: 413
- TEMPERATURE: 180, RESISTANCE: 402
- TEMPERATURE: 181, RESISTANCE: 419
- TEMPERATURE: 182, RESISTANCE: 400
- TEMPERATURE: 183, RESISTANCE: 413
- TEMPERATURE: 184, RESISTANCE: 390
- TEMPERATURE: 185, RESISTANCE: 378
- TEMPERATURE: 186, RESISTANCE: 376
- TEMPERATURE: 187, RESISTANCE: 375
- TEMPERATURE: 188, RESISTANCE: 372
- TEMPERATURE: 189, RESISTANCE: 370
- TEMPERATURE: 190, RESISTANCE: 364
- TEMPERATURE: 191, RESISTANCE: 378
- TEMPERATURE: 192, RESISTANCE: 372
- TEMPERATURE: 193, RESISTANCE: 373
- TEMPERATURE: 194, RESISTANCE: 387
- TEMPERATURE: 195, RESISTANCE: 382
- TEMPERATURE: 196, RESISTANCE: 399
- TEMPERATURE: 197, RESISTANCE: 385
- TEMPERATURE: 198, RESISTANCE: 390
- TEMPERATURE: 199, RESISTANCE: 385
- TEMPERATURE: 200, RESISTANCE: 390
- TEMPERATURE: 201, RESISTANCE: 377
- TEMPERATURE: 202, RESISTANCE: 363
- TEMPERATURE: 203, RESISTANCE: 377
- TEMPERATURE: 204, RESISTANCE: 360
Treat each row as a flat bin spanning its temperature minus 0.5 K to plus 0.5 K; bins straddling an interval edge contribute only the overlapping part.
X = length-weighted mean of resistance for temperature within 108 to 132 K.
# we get 354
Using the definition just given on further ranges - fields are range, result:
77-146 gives 348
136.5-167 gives 370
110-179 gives 366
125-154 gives 378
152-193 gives 370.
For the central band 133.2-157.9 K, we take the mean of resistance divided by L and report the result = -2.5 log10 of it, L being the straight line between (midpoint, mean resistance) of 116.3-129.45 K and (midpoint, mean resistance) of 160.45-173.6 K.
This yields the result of -0.045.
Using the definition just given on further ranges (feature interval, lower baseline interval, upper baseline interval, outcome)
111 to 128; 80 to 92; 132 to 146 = 0.023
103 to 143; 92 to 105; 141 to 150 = 0.003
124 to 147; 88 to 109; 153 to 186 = -0.088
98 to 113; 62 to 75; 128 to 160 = 0.101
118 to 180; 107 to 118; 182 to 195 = -0.036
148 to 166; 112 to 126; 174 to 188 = 0.046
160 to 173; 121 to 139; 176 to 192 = 0.071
